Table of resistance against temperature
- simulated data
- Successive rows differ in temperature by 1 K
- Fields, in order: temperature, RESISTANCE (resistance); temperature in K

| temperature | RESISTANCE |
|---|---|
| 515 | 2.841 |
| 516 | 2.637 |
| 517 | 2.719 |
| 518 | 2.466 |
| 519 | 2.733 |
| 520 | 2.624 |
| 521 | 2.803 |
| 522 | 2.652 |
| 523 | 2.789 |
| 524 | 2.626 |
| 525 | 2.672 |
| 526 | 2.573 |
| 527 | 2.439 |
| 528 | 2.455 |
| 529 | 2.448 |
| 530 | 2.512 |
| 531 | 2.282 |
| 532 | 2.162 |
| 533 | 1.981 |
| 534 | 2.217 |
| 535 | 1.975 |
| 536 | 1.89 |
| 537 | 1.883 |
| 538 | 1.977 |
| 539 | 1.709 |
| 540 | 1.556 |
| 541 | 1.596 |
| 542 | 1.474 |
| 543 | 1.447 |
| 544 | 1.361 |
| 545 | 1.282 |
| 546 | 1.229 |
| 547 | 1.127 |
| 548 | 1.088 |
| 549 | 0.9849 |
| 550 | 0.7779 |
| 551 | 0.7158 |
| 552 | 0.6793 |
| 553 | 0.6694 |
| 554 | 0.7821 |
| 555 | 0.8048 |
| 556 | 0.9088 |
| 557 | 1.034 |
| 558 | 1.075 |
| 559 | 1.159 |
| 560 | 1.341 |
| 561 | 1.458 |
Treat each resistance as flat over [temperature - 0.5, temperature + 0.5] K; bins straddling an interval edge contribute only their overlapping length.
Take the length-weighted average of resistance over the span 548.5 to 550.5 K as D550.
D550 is 0.881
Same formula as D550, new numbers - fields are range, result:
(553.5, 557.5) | 0.882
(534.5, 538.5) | 1.93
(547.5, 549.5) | 1.04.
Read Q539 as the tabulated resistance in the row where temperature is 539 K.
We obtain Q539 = 1.709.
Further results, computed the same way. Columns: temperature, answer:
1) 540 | 1.556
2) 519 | 2.733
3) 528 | 2.455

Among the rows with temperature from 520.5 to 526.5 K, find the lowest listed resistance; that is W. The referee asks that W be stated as 2.573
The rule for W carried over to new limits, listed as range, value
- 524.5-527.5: 2.439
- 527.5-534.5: 1.981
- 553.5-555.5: 0.7821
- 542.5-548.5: 1.088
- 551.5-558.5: 0.6694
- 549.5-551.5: 0.7158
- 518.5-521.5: 2.624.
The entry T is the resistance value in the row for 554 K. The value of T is 0.7821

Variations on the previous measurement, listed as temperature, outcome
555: 0.8048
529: 2.448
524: 2.626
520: 2.624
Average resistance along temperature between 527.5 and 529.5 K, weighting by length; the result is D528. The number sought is 2.45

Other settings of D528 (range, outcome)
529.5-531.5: 2.4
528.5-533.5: 2.28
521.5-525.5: 2.68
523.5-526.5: 2.62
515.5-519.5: 2.64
